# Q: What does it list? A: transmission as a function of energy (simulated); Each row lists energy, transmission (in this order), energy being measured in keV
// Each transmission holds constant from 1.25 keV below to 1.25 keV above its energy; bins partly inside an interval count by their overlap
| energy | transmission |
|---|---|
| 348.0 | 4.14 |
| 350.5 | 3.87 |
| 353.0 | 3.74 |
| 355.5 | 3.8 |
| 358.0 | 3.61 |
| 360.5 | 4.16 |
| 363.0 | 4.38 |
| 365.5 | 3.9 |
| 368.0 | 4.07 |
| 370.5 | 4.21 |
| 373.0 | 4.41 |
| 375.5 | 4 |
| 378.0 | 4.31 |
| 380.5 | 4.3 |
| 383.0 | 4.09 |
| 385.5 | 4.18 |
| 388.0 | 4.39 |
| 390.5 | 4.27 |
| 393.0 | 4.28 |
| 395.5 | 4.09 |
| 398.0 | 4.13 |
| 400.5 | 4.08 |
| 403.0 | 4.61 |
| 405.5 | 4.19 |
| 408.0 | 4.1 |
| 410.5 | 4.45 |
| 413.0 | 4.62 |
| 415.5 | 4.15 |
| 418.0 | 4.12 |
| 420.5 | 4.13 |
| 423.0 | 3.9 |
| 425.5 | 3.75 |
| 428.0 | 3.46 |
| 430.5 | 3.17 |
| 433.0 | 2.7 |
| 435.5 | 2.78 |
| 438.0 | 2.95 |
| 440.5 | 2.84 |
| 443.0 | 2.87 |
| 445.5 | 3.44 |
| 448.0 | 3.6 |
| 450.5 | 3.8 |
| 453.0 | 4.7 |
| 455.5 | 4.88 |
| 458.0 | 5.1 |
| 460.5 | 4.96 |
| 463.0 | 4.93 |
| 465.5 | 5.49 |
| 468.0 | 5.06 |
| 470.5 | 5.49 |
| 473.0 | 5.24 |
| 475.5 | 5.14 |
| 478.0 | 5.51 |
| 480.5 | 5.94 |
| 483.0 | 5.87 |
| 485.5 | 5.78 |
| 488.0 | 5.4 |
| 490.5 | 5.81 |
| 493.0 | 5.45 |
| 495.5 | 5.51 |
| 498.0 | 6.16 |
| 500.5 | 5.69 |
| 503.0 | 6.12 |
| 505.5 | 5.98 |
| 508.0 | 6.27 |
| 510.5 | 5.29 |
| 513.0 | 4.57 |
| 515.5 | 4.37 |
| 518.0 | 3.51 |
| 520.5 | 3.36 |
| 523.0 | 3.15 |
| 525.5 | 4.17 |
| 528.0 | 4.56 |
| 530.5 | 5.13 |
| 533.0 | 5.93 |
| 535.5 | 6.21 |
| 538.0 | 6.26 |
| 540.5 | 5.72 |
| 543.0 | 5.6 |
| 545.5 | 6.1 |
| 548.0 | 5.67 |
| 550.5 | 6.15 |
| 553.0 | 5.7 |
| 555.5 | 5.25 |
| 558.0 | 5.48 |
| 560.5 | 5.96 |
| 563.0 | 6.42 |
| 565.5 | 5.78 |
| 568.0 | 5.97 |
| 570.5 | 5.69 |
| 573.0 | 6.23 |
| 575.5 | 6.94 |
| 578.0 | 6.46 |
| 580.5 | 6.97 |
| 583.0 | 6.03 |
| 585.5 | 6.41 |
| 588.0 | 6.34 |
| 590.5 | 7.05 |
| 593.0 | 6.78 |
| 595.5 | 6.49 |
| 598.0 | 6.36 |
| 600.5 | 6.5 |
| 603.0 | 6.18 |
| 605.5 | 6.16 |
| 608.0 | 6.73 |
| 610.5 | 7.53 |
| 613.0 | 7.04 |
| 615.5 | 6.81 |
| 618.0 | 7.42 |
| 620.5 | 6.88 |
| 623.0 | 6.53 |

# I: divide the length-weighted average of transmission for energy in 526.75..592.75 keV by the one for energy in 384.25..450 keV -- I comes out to 1.6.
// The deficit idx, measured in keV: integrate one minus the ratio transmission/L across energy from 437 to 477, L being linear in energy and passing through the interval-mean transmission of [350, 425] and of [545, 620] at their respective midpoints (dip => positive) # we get 4.34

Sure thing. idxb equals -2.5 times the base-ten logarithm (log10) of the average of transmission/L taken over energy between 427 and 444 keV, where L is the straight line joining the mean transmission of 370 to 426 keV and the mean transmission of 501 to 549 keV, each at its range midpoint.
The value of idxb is 0.452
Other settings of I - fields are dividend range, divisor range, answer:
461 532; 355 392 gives 1.25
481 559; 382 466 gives 1.33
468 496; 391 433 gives 1.37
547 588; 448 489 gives 1.18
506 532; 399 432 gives 1.11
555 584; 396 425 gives 1.45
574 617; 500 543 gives 1.31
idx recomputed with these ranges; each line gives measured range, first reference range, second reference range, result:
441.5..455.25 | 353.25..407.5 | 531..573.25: 3.09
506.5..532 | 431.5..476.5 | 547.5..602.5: 3.92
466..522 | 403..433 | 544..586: -3.38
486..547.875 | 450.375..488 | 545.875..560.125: 2.49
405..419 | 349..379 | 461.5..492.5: 1.10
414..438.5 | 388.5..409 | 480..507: 5.89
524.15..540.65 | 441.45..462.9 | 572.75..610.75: 0.50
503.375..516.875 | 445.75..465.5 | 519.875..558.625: -0.77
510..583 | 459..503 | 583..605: 7.30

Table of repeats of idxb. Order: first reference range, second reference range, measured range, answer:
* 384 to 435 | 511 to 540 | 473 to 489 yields -0.25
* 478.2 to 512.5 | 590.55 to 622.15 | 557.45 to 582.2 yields 0.04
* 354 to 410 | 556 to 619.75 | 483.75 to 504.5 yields -0.06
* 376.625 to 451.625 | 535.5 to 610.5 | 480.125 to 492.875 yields -0.16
